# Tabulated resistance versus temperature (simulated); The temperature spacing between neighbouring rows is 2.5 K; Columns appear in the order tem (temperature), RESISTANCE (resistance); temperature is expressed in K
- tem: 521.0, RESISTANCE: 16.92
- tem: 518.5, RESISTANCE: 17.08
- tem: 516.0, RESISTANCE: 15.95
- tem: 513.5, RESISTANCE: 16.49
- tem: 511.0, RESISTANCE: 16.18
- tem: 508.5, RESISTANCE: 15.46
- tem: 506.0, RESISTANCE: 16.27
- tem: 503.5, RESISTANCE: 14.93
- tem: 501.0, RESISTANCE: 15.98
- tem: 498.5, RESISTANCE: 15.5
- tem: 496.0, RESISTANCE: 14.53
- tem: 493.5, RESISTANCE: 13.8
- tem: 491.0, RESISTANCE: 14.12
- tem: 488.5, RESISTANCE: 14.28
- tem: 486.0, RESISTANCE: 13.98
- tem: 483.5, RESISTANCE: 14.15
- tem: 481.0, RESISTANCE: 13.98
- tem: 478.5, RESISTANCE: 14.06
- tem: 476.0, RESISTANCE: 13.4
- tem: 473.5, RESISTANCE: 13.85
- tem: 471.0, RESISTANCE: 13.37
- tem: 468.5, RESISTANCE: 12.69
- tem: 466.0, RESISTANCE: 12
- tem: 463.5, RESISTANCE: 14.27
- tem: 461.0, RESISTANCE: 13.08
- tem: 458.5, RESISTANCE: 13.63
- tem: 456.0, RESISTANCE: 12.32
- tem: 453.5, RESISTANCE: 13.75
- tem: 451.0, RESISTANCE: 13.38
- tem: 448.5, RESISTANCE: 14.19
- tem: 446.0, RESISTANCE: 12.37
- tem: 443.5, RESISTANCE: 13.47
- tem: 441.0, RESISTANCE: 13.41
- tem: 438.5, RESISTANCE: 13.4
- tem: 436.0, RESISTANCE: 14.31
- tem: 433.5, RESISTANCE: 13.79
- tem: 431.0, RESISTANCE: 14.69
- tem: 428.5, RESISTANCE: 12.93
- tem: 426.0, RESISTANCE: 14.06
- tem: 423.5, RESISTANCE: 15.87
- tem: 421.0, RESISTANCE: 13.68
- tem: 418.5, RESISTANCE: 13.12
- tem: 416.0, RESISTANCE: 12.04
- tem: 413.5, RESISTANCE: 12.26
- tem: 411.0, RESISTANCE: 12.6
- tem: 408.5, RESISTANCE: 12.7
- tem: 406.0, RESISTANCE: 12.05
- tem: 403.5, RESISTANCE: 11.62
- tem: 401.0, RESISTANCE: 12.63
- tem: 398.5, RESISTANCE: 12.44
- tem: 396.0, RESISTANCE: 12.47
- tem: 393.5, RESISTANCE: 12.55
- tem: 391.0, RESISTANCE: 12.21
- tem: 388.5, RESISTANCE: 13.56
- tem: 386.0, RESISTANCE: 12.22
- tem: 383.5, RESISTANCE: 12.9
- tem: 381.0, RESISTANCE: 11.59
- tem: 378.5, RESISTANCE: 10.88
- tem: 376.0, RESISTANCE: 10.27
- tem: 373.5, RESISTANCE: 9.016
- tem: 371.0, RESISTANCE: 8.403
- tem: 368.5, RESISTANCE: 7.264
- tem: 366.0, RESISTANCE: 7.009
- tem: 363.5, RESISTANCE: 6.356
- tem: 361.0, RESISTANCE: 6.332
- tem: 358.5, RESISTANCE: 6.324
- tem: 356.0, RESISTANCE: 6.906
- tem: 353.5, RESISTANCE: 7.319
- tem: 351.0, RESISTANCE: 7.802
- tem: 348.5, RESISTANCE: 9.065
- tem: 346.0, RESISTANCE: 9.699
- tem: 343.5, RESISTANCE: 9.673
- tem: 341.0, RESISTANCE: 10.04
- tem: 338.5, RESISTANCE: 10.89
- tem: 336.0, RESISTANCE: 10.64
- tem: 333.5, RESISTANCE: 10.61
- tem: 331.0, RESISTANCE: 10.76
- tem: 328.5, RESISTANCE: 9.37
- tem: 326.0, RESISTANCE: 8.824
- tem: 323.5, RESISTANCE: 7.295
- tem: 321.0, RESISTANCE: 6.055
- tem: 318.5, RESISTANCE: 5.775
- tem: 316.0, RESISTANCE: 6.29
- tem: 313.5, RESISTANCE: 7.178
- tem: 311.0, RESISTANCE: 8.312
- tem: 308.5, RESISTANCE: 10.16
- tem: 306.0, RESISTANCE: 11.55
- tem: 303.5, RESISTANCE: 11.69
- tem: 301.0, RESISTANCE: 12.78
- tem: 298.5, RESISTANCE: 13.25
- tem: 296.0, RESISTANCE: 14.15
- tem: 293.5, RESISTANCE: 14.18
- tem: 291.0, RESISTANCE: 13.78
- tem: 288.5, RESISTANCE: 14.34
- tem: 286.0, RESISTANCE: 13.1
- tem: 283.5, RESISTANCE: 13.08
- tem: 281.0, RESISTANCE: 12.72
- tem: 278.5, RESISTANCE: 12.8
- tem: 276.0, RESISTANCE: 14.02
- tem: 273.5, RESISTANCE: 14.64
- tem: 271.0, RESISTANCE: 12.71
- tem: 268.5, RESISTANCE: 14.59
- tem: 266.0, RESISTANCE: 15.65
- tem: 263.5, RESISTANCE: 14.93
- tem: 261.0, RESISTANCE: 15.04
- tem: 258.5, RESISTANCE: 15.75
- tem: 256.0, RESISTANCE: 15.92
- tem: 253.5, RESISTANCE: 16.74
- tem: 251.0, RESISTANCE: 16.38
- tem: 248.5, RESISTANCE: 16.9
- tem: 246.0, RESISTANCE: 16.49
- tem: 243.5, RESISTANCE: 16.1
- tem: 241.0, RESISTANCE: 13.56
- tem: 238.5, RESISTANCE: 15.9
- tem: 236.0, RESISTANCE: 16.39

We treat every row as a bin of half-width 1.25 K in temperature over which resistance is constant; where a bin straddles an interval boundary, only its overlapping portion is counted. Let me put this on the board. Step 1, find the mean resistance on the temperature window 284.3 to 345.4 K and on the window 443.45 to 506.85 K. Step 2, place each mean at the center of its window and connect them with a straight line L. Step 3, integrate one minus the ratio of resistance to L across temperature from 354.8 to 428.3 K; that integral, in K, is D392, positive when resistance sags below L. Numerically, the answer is 6.4 K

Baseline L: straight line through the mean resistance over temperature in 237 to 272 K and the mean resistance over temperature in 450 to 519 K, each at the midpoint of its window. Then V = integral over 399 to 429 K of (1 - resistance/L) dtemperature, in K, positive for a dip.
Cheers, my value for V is 3.6 K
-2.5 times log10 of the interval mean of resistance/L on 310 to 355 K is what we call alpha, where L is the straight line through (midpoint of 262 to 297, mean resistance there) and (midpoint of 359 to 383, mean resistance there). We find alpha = 0.24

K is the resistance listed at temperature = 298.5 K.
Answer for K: 13.25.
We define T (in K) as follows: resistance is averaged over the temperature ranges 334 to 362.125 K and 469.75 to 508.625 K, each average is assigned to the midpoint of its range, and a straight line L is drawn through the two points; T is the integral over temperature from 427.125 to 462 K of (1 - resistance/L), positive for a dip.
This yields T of -2.4 K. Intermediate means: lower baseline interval 8.67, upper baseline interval 14.5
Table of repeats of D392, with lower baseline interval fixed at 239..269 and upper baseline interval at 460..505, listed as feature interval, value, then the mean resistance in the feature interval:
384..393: 1.2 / 12.7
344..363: 9.3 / 7.67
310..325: 8.3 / 6.83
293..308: 2.6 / 12.7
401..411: 1.6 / 12.2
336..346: 3.2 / 10.2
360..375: 7.5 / 7.46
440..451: 0.7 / 13.4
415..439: 1.0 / 13.8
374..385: 2.6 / 11.3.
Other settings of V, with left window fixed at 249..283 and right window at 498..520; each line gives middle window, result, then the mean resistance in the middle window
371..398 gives 6.6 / 11.6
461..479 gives 2.8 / 13.3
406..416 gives 2.0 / 12.4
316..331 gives 7.4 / 7.64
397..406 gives 1.9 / 12.2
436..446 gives 1.4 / 13.4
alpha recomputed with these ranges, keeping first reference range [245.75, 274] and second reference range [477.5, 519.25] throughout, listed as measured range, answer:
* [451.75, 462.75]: 0.145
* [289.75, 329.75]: 0.464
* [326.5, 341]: 0.429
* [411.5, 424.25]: 0.150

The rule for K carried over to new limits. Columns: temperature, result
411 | 12.6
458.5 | 13.63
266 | 15.65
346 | 9.699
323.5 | 7.295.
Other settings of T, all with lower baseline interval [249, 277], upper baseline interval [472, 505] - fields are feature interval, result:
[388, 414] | 4.0 K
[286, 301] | 1.3 K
